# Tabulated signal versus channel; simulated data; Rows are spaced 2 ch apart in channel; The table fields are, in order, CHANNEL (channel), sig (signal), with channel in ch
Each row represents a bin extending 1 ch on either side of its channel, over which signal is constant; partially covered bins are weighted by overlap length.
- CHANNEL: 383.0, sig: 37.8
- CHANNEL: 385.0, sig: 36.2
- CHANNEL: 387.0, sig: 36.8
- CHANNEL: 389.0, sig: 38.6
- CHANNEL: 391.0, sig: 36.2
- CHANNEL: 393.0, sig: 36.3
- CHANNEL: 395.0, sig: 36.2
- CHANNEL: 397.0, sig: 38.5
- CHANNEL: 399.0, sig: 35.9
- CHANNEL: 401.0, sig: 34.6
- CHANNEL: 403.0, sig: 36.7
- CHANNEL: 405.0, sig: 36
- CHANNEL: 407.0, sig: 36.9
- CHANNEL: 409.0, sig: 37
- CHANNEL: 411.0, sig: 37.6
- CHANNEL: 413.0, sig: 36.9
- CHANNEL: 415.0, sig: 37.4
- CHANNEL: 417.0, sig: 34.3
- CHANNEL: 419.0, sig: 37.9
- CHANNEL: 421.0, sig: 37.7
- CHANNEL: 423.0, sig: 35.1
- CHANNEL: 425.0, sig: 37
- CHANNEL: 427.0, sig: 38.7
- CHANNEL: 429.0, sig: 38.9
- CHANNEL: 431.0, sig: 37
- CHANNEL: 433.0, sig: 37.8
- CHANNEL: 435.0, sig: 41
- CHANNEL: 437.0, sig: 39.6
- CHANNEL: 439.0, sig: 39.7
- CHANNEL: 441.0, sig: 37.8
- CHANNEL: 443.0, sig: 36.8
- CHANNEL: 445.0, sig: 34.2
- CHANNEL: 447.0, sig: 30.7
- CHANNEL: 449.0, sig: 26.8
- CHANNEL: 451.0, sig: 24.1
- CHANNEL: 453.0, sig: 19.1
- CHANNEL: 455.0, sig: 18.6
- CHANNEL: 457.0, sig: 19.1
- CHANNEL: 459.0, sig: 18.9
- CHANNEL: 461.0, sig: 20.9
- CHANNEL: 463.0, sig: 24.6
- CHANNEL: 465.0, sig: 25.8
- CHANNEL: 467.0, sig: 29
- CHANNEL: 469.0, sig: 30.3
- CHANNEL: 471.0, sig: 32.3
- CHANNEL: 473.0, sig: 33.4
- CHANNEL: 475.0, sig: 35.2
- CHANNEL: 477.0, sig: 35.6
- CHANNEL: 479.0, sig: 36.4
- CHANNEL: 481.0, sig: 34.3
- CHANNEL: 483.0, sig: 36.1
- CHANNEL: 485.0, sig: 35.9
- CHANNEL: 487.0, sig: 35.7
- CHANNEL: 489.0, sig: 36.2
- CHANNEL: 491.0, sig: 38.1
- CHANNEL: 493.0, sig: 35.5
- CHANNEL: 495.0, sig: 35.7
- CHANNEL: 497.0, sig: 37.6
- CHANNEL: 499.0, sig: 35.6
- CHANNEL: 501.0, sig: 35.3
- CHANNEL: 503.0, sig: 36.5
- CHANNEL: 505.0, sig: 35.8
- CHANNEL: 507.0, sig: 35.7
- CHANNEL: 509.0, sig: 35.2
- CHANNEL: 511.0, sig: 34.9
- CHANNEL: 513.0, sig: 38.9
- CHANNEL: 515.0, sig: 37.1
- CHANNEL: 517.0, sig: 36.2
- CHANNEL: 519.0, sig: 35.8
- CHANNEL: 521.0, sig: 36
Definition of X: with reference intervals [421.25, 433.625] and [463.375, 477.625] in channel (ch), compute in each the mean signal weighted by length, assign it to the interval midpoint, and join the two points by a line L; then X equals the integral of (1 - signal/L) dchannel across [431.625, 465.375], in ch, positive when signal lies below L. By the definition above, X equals 5.2 ch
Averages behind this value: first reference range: 37.4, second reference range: 31.2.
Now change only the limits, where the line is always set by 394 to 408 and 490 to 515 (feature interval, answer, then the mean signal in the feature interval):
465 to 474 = 1.4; 30.6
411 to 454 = 1.3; 35.2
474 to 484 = 0.2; 35.5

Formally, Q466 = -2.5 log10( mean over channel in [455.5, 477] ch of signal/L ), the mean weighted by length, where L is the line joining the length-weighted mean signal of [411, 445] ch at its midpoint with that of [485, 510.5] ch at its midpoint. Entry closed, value 0.33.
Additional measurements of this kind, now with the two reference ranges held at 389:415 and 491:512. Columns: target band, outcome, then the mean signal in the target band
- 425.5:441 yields -0.07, 38.8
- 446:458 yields 0.49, 23.1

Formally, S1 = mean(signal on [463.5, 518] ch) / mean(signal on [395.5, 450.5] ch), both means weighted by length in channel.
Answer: 0.96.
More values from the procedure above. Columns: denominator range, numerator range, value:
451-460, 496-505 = 1.86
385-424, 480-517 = 0.99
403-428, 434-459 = 0.82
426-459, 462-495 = 1.04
